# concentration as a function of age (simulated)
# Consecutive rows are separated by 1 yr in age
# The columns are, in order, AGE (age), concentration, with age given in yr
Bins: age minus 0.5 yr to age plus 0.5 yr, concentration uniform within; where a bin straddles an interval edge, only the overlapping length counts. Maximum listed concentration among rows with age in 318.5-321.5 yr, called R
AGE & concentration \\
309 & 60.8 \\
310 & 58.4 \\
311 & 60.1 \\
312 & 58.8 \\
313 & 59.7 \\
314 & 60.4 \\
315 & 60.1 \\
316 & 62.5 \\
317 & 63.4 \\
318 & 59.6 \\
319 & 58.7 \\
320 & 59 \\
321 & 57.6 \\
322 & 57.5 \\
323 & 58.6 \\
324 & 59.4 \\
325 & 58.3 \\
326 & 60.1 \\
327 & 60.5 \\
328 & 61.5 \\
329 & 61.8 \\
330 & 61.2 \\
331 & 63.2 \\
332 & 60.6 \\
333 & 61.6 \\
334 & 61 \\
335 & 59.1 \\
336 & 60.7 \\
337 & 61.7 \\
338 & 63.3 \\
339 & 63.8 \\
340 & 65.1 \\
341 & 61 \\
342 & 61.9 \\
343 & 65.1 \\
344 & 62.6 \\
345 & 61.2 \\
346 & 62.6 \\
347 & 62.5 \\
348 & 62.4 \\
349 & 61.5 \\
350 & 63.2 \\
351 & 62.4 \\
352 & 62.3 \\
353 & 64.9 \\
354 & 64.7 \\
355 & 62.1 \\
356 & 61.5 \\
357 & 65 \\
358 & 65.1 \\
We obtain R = 59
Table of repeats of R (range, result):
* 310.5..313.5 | 60.1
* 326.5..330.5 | 61.8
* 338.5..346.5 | 65.1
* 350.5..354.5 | 64.9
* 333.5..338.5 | 63.3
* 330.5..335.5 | 63.2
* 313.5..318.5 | 63.4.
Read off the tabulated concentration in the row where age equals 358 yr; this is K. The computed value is 65.1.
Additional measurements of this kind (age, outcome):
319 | 58.7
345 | 61.2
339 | 63.8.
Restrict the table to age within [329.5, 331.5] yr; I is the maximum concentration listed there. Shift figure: 63.2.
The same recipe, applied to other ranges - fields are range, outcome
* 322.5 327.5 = 60.5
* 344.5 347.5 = 62.6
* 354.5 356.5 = 62.1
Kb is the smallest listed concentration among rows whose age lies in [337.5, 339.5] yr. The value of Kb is 63.3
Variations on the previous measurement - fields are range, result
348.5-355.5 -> 61.5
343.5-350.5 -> 61.2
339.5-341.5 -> 61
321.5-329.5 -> 57.5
